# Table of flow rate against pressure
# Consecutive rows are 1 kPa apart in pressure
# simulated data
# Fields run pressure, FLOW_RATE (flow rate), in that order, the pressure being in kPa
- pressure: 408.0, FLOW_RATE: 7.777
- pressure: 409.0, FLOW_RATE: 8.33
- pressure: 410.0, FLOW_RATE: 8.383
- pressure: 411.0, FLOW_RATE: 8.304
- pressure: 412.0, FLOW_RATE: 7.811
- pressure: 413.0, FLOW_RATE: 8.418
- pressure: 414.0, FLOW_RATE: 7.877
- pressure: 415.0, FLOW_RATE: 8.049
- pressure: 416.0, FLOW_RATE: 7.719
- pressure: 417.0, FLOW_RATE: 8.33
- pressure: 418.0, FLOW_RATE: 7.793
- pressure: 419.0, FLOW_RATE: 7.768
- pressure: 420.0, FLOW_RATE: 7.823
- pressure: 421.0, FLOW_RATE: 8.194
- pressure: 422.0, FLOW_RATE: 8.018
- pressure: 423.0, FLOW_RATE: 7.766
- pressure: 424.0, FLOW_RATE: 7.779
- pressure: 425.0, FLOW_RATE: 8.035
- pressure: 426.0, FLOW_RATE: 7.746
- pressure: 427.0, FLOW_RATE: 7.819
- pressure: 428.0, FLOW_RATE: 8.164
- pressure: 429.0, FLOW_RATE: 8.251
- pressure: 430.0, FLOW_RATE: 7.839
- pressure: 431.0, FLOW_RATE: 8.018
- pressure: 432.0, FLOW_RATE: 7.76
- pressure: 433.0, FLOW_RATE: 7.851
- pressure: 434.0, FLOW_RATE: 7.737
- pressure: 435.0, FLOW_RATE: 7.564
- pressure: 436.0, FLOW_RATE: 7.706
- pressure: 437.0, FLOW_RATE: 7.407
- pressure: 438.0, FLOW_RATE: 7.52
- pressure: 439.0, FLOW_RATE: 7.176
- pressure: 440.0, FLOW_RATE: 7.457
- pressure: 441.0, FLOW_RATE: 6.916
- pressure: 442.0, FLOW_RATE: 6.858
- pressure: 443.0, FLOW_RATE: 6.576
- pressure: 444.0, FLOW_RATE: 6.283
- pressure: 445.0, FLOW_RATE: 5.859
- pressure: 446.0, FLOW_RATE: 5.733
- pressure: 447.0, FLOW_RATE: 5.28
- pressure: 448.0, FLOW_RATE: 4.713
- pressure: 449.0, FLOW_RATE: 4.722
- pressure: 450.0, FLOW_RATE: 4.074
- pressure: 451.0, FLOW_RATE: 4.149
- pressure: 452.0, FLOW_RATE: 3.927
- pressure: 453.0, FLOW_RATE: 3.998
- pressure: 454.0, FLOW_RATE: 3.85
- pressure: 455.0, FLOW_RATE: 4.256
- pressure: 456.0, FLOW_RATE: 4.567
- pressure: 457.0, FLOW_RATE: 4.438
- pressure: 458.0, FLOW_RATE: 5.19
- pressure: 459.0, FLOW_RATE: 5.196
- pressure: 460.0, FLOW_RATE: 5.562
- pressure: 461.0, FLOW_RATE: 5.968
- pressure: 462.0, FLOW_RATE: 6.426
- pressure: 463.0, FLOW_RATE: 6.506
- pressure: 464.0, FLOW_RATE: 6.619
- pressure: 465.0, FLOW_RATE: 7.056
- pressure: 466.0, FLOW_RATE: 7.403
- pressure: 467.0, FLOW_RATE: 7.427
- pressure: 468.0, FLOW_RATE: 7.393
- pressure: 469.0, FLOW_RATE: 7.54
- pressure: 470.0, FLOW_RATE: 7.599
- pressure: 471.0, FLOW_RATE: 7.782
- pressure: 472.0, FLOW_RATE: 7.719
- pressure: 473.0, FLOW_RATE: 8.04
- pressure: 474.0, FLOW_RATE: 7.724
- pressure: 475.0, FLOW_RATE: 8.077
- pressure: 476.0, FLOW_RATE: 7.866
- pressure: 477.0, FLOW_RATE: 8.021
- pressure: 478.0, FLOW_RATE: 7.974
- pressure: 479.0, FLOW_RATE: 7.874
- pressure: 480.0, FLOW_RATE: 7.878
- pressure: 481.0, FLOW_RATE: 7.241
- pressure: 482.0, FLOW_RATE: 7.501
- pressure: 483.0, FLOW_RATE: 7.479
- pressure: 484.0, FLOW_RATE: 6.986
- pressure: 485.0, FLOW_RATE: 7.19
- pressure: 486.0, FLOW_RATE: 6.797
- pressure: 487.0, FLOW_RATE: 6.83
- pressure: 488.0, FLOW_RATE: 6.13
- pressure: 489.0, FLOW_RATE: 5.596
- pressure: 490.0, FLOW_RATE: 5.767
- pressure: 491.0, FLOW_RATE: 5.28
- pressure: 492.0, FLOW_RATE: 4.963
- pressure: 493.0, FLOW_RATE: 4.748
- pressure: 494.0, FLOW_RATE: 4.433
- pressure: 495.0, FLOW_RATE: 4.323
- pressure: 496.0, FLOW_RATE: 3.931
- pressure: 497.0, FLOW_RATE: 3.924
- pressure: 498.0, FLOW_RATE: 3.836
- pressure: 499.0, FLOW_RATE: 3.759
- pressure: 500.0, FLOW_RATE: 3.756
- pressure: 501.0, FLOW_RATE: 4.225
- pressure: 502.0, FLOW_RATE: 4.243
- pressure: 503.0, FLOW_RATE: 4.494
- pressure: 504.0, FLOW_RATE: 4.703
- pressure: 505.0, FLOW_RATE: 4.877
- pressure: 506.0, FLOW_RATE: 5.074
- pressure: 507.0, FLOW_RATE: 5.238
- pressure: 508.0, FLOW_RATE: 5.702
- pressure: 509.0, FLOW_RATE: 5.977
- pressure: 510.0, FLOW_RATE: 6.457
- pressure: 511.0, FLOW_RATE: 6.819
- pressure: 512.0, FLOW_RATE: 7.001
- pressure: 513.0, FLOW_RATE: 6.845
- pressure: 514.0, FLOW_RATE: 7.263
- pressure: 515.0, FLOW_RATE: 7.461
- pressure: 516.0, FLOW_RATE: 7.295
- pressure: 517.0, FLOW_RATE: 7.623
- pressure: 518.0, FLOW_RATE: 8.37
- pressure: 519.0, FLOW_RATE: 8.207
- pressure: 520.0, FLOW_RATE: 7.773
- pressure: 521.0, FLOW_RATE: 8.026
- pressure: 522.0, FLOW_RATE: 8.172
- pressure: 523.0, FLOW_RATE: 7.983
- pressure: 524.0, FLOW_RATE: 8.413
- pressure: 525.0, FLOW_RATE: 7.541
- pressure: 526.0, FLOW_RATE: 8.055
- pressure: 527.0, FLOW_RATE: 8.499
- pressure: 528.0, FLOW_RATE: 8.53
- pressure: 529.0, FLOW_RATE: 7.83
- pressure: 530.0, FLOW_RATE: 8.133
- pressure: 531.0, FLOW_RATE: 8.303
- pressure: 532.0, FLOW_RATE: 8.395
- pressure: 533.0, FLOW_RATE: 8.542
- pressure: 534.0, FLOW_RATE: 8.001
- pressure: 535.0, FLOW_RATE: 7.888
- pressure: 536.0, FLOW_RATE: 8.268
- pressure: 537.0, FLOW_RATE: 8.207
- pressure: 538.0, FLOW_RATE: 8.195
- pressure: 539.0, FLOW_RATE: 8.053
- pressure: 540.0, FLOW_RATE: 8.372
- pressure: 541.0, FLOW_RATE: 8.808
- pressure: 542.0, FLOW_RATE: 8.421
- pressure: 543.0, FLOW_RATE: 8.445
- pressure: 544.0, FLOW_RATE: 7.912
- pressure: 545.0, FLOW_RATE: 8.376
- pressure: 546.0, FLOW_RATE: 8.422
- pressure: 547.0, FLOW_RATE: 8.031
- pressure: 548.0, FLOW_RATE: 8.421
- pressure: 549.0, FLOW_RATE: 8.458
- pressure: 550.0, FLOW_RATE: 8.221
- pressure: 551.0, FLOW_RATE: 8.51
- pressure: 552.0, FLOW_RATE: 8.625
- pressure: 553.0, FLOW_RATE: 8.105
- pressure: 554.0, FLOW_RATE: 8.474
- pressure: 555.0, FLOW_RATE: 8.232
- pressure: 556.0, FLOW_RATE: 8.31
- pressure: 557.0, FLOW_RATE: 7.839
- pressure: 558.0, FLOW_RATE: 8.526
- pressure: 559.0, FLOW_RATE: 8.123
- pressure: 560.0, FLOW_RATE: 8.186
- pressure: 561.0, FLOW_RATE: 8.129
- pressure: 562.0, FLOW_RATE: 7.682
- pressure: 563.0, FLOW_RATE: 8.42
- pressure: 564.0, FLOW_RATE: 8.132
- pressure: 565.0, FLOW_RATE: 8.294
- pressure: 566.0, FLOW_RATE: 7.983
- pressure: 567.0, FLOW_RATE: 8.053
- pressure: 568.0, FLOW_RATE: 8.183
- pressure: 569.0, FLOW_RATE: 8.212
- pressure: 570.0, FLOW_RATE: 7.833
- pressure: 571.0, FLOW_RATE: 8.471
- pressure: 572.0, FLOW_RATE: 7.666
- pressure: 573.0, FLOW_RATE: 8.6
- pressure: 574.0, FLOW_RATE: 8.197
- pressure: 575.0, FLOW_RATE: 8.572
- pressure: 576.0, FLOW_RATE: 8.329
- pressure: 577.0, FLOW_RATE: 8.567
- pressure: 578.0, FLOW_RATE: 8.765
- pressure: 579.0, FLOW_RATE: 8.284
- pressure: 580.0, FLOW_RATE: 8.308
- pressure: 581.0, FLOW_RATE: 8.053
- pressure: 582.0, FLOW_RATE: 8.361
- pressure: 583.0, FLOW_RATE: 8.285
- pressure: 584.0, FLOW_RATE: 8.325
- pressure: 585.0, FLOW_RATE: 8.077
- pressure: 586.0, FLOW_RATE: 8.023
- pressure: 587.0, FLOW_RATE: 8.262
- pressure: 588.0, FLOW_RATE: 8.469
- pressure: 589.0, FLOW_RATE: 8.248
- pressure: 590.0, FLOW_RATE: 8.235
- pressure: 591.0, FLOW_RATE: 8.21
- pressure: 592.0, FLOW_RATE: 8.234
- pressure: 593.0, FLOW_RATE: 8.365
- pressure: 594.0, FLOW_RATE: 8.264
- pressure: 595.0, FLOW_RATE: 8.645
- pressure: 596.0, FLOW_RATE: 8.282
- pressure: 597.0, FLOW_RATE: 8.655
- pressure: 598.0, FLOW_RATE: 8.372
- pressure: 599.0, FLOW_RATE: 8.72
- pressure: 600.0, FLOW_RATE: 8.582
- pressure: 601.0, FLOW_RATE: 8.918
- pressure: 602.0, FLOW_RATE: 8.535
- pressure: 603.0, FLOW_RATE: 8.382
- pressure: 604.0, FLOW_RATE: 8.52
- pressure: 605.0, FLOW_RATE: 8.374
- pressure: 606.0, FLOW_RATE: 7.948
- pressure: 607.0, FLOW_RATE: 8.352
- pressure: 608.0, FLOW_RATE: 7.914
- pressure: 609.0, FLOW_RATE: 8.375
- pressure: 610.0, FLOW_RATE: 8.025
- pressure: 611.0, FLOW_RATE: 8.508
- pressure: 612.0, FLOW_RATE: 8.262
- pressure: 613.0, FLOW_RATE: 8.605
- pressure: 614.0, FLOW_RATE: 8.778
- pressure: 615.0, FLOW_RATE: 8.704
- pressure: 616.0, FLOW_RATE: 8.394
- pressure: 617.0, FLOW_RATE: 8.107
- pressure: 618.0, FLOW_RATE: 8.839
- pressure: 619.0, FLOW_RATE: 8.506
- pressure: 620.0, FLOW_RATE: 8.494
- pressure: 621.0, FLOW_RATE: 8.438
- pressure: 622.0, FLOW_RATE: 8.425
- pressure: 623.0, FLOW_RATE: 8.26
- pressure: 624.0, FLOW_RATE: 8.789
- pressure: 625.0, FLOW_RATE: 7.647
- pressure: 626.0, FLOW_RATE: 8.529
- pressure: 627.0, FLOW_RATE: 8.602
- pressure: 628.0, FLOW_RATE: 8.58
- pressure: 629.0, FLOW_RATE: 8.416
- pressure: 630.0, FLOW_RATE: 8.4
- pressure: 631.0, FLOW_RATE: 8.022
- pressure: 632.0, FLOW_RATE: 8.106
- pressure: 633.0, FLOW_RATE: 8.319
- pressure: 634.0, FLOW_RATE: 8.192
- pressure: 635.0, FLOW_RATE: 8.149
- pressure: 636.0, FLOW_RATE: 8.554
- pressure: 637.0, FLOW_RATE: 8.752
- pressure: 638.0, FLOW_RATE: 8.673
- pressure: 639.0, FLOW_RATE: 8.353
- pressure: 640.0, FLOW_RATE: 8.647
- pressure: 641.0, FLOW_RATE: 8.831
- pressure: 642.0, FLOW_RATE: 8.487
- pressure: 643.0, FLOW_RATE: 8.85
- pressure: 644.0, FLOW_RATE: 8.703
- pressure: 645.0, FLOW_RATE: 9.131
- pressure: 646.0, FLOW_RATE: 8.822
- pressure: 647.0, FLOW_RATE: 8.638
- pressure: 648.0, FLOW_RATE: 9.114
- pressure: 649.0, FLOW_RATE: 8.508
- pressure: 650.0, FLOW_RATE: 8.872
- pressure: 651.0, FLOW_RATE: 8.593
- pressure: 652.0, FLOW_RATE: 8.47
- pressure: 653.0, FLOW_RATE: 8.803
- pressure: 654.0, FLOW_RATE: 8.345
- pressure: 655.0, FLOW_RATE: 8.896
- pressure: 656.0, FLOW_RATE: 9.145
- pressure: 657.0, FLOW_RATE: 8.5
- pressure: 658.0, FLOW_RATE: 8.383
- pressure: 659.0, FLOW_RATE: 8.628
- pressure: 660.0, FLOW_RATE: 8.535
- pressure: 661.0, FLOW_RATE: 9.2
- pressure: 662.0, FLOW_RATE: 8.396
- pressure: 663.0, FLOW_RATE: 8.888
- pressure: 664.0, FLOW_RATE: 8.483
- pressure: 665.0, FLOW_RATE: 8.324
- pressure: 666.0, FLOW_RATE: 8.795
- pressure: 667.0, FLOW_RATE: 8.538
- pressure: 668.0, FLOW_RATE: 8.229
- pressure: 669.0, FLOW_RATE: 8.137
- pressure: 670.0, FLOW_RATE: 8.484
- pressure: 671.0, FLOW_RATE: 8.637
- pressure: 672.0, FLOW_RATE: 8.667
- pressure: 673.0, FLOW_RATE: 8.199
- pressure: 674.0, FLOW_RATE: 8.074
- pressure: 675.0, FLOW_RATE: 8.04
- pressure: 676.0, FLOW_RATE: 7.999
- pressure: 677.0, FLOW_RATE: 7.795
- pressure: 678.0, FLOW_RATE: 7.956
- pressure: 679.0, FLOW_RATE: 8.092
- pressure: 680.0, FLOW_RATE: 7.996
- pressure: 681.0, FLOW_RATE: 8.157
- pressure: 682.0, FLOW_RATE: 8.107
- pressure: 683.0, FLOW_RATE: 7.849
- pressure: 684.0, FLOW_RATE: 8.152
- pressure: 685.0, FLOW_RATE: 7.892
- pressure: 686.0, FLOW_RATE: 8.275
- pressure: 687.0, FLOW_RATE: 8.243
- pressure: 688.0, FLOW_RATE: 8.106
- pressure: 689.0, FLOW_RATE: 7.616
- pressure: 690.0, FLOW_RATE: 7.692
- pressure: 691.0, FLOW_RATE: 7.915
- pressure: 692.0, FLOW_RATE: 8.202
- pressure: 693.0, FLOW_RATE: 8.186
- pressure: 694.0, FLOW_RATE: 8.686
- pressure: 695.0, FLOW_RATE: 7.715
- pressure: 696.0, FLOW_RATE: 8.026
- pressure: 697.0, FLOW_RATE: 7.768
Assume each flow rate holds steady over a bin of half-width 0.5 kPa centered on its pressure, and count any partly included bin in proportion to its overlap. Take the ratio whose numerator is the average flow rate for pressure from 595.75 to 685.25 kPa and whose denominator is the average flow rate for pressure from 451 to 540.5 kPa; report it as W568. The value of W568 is 1.28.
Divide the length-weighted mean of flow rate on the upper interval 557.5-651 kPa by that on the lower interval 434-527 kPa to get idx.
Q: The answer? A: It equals 1.33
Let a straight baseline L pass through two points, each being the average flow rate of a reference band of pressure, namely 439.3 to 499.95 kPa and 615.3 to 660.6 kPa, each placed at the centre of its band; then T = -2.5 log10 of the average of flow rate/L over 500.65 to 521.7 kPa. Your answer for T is 0.05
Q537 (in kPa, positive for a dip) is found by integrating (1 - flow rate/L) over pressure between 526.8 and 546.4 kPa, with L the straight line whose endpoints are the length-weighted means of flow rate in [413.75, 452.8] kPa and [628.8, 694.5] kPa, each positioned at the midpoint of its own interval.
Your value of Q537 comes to -1.6 kPa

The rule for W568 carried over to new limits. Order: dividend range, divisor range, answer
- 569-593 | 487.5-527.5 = 1.36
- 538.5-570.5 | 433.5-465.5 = 1.41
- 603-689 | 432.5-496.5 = 1.33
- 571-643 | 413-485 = 1.21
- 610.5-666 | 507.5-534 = 1.12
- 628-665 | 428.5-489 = 1.29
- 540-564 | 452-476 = 1.31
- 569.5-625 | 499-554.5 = 1.13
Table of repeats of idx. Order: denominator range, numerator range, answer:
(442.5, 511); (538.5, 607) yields 1.42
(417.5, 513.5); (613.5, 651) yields 1.34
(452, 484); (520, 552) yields 1.23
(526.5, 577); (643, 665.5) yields 1.05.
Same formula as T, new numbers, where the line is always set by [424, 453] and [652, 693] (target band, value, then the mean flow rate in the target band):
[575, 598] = -0.082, 8.34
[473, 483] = -0.118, 7.79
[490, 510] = 0.459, 4.68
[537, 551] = -0.122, 8.32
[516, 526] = -0.099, 7.98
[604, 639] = -0.056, 8.38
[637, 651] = -0.080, 8.74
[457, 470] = 0.067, 6.48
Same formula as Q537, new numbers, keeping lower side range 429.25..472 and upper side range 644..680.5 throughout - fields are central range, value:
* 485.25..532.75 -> 4.07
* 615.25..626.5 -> -0.46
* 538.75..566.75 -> -3.41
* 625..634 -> -0.17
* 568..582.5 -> -1.32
